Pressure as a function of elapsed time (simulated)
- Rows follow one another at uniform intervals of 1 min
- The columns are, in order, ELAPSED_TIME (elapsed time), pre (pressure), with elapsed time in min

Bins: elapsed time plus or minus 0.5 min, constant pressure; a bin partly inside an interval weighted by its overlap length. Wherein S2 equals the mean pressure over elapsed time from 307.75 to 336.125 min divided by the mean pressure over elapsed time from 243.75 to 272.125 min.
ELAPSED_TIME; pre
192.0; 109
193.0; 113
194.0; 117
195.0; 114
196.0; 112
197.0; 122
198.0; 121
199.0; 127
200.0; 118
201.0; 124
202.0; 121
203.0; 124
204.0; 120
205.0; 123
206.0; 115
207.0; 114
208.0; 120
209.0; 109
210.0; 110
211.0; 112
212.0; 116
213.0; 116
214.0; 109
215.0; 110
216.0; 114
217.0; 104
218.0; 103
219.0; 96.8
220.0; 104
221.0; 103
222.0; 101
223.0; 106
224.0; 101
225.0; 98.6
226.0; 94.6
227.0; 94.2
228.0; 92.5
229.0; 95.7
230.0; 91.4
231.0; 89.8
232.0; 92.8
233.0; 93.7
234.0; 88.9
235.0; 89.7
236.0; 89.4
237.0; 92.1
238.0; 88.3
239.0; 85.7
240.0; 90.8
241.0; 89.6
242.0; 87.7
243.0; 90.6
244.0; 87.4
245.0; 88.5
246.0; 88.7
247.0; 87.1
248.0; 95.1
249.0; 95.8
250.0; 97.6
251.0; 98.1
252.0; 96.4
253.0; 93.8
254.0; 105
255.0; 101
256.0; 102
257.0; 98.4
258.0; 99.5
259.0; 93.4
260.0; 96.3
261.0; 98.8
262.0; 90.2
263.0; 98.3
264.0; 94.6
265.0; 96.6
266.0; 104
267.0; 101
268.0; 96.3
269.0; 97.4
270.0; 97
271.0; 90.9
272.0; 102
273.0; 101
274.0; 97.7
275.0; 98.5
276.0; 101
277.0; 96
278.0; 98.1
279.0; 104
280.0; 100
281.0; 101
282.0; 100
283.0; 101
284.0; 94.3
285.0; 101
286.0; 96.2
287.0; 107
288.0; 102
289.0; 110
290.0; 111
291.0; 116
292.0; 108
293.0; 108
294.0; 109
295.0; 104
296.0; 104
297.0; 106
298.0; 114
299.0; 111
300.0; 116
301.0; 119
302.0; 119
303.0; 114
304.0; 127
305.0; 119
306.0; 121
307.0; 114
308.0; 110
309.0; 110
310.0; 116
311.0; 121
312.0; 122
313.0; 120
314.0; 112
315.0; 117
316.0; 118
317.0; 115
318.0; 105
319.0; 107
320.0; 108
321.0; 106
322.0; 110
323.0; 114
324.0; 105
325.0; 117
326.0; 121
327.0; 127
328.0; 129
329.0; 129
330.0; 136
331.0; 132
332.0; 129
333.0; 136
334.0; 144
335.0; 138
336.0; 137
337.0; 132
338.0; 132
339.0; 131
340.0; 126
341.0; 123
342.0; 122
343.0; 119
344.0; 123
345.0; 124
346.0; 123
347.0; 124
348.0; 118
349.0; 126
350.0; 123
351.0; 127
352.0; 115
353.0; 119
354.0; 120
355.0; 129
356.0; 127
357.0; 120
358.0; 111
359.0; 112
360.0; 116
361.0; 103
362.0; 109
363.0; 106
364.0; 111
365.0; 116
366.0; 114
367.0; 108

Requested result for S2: 1.25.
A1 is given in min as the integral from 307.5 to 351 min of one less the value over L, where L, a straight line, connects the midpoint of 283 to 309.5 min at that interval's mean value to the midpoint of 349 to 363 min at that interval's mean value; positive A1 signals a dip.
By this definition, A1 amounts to -2.8 min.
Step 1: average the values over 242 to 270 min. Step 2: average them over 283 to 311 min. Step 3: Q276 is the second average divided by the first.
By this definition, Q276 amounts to 1.15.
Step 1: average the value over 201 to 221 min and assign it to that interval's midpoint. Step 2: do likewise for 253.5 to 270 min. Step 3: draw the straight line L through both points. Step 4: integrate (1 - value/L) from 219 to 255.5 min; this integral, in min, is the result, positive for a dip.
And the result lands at 3.9 min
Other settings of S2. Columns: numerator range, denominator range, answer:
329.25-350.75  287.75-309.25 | 1.14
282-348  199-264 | 1.16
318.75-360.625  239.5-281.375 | 1.28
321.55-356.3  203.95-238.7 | 1.22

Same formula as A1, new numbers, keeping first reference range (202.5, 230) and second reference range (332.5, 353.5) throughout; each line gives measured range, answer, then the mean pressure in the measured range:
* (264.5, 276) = 1.7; 98.5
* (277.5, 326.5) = 4.1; 110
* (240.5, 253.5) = 2.3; 92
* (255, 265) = 1.5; 97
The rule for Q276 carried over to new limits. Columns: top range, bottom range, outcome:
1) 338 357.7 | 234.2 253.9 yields 1.35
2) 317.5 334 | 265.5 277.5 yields 1.22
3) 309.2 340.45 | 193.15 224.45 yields 1.08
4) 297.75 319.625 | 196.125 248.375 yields 1.12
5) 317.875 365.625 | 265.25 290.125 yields 1.21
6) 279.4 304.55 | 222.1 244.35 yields 1.17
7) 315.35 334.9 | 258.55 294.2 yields 1.20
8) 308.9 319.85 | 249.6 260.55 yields 1.17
